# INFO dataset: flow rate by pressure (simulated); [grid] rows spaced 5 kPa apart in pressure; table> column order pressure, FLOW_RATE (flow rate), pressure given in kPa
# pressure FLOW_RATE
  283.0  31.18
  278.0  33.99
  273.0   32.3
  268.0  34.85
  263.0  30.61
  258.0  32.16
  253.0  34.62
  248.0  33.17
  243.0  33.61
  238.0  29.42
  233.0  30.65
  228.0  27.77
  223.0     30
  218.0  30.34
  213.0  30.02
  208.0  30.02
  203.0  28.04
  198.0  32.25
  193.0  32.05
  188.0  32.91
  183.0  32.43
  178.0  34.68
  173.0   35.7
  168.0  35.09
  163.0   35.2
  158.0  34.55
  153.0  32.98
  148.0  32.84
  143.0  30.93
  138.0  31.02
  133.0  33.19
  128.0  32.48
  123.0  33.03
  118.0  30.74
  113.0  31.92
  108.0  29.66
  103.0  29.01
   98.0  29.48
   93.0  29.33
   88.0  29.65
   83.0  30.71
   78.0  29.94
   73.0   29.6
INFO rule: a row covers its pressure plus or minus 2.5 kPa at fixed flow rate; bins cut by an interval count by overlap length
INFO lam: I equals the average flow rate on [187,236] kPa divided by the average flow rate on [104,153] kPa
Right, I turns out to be 1.0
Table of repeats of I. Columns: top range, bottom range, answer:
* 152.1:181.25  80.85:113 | 1.17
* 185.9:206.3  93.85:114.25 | 1.05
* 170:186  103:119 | 1.12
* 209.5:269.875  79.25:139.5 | 1.02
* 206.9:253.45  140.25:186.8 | 0.91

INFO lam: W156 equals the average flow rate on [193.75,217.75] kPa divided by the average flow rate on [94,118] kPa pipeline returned 1.01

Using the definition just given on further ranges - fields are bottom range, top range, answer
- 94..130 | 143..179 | 1.11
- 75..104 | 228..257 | 1.07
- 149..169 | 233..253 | 0.94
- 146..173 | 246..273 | 0.96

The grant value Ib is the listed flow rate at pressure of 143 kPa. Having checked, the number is 30.93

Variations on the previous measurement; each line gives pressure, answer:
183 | 32.43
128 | 32.48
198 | 32.25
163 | 35.2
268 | 34.85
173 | 35.7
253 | 34.62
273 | 32.3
